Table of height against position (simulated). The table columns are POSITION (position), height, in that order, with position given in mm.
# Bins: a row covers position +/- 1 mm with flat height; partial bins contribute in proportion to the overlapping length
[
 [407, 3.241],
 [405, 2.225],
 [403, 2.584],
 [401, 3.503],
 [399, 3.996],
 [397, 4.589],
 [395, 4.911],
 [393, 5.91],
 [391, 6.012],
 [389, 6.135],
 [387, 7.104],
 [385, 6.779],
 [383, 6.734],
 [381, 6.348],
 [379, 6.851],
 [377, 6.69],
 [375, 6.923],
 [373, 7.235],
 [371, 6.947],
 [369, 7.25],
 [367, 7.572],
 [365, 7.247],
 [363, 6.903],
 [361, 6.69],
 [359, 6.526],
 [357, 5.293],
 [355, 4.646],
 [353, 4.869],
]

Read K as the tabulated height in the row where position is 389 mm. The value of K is 6.135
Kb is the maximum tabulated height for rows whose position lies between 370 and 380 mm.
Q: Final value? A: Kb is 7.235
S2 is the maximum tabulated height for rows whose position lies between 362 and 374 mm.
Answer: 7.572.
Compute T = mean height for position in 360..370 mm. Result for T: 7.13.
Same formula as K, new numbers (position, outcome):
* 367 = 7.572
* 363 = 6.903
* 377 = 6.69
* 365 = 7.247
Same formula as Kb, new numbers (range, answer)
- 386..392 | 7.104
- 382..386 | 6.779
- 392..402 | 5.91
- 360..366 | 7.247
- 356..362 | 6.69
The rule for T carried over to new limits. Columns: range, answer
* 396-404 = 3.67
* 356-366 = 6.53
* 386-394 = 6.29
